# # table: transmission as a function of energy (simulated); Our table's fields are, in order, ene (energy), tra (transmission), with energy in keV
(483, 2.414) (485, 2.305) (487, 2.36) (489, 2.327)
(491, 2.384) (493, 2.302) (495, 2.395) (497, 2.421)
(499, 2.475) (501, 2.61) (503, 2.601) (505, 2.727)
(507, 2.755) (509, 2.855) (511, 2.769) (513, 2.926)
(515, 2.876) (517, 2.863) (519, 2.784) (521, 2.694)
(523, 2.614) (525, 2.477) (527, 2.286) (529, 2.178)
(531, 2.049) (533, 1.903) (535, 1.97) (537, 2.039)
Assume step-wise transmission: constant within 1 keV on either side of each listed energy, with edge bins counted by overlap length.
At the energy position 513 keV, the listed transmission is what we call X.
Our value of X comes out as 2.926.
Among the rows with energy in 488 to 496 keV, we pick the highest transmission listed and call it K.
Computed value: 2.395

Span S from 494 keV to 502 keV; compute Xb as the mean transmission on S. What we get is 2.48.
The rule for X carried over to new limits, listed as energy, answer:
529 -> 2.178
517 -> 2.863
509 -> 2.855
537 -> 2.039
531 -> 2.049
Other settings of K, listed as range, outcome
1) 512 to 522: 2.926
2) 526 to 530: 2.286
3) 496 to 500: 2.475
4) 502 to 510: 2.855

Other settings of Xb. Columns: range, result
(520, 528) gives 2.52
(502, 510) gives 2.73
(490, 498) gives 2.38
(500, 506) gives 2.65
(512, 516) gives 2.9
